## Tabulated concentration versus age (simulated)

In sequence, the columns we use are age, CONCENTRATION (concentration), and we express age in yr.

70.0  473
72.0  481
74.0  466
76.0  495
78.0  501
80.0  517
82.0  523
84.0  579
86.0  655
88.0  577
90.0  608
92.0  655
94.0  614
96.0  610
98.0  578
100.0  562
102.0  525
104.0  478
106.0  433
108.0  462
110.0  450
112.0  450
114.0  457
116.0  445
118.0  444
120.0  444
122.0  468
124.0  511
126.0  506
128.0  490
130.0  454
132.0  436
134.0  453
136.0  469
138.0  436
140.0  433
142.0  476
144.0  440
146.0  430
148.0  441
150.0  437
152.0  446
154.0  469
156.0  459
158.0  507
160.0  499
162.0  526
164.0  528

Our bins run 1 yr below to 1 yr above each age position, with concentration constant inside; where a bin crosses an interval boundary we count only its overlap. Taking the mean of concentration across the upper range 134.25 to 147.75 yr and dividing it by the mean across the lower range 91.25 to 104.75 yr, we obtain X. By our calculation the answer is 0.78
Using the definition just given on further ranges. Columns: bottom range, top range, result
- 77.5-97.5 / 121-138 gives 0.80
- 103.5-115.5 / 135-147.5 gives 0.99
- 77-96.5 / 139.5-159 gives 0.78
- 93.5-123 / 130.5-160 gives 0.92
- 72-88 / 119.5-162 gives 0.87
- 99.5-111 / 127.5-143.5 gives 0.94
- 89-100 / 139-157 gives 0.74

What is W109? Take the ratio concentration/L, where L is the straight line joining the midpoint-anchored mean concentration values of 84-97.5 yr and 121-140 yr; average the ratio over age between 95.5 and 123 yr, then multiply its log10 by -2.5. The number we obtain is 0.13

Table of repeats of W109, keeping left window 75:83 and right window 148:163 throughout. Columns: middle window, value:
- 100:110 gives 0.037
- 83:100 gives -0.203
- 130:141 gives 0.088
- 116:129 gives 0.034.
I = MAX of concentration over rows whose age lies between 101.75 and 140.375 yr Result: 525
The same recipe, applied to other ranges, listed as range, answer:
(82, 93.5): 655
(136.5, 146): 476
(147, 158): 507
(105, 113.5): 462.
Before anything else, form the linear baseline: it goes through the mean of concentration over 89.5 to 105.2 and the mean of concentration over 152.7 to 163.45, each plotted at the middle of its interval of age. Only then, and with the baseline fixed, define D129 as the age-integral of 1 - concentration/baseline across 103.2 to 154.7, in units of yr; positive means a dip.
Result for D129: 7.35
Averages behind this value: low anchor 576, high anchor 492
